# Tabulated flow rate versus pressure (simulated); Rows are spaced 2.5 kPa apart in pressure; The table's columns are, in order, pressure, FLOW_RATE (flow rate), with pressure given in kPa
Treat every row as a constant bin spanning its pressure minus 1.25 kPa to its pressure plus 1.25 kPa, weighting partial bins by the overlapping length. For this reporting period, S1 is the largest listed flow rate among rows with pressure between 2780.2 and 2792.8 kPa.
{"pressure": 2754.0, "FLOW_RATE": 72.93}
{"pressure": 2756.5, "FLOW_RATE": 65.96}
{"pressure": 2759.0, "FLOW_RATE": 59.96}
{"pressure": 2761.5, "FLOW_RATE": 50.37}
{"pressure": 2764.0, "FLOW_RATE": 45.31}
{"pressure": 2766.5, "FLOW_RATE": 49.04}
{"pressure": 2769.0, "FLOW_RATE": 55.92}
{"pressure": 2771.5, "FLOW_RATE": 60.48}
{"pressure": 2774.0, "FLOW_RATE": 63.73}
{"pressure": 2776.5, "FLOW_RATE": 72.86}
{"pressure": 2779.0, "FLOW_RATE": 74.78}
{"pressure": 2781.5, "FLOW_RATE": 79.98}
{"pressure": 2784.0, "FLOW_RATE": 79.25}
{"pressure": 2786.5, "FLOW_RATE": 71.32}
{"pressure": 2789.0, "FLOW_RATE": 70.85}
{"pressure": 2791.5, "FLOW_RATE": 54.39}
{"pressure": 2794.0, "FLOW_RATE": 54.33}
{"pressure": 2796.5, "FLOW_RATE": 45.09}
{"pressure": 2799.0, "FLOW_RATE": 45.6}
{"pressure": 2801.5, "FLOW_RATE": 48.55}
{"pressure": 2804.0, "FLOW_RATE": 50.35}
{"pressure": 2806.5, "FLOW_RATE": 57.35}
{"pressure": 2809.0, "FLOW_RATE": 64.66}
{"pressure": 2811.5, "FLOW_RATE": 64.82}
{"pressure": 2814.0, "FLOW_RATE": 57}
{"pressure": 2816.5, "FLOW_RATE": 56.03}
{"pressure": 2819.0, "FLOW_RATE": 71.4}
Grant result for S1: 79.98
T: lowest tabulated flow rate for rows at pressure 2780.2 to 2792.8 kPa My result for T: 54.39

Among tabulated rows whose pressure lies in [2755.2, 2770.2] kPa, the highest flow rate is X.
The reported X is 65.96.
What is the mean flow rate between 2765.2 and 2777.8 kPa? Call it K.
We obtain 60.4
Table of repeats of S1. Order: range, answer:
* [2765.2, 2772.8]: 60.48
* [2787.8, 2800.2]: 70.85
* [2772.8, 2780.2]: 74.78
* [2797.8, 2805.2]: 50.35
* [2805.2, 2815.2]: 64.82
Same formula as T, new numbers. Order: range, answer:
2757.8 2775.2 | 45.31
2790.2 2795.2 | 54.33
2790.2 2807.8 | 45.09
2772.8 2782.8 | 63.73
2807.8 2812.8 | 64.66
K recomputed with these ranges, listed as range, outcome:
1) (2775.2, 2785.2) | 76.6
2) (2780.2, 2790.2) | 75.4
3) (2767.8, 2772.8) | 58.3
